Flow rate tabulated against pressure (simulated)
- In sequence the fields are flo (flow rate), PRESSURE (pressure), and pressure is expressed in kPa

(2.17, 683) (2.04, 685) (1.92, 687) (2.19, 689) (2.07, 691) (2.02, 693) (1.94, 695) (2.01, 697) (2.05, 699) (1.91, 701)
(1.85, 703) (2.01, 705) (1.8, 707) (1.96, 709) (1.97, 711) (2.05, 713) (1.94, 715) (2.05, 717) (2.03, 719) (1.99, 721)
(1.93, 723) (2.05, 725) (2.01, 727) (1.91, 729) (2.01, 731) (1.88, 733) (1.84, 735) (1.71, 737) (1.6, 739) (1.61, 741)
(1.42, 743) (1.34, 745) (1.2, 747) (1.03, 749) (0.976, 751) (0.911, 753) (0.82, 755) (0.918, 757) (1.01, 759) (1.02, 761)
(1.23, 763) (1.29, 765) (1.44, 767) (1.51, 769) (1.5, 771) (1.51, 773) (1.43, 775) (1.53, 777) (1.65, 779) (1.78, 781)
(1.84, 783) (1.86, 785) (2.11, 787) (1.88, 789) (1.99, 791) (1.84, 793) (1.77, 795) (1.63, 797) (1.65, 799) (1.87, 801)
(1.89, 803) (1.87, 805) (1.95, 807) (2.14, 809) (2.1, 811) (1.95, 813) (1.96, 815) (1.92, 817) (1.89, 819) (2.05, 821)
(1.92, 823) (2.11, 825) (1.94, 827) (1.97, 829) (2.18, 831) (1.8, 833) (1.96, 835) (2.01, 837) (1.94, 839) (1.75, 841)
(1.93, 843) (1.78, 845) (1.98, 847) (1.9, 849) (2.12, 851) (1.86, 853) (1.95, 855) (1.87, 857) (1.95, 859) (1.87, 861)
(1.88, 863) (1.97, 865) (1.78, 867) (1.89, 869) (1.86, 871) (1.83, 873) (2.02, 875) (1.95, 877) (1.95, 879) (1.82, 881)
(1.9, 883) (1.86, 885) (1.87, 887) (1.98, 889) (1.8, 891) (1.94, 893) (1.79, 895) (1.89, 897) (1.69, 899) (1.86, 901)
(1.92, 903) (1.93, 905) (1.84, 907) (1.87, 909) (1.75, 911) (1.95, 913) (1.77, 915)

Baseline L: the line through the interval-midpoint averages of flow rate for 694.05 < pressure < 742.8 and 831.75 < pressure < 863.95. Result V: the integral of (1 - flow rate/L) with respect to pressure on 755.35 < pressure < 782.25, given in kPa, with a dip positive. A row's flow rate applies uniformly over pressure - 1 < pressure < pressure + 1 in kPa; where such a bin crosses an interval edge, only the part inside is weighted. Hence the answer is 7.7 kPa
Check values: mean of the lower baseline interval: 1.91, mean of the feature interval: 1.36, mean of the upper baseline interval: 1.91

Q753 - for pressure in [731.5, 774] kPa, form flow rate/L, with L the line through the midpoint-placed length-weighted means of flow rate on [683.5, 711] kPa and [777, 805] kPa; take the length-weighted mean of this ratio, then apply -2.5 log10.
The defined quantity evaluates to 0.38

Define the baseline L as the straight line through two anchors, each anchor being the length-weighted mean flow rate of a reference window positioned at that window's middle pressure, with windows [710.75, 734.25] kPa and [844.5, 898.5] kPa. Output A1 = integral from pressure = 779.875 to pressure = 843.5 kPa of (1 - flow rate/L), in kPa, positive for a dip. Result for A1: 0.4 kPa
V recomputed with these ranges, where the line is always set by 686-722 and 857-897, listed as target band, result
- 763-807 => 5.4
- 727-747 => 2.8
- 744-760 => 7.6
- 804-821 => -0.5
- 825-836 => -0.4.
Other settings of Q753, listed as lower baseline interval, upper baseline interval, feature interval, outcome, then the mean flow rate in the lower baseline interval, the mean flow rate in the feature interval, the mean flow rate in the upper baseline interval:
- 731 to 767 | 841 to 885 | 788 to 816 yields -0.19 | 1.31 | 1.89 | 1.9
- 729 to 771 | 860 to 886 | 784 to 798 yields -0.21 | 1.36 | 1.87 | 1.89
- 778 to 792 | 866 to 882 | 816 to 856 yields -0.04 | 1.87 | 1.95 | 1.89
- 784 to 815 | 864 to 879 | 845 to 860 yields -0.02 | 1.9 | 1.94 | 1.9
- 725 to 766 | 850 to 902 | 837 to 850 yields -0.07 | 1.4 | 1.89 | 1.89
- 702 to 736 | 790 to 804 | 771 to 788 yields 0.08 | 1.96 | 1.7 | 1.81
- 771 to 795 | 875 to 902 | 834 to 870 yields -0.04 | 1.75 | 1.91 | 1.87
